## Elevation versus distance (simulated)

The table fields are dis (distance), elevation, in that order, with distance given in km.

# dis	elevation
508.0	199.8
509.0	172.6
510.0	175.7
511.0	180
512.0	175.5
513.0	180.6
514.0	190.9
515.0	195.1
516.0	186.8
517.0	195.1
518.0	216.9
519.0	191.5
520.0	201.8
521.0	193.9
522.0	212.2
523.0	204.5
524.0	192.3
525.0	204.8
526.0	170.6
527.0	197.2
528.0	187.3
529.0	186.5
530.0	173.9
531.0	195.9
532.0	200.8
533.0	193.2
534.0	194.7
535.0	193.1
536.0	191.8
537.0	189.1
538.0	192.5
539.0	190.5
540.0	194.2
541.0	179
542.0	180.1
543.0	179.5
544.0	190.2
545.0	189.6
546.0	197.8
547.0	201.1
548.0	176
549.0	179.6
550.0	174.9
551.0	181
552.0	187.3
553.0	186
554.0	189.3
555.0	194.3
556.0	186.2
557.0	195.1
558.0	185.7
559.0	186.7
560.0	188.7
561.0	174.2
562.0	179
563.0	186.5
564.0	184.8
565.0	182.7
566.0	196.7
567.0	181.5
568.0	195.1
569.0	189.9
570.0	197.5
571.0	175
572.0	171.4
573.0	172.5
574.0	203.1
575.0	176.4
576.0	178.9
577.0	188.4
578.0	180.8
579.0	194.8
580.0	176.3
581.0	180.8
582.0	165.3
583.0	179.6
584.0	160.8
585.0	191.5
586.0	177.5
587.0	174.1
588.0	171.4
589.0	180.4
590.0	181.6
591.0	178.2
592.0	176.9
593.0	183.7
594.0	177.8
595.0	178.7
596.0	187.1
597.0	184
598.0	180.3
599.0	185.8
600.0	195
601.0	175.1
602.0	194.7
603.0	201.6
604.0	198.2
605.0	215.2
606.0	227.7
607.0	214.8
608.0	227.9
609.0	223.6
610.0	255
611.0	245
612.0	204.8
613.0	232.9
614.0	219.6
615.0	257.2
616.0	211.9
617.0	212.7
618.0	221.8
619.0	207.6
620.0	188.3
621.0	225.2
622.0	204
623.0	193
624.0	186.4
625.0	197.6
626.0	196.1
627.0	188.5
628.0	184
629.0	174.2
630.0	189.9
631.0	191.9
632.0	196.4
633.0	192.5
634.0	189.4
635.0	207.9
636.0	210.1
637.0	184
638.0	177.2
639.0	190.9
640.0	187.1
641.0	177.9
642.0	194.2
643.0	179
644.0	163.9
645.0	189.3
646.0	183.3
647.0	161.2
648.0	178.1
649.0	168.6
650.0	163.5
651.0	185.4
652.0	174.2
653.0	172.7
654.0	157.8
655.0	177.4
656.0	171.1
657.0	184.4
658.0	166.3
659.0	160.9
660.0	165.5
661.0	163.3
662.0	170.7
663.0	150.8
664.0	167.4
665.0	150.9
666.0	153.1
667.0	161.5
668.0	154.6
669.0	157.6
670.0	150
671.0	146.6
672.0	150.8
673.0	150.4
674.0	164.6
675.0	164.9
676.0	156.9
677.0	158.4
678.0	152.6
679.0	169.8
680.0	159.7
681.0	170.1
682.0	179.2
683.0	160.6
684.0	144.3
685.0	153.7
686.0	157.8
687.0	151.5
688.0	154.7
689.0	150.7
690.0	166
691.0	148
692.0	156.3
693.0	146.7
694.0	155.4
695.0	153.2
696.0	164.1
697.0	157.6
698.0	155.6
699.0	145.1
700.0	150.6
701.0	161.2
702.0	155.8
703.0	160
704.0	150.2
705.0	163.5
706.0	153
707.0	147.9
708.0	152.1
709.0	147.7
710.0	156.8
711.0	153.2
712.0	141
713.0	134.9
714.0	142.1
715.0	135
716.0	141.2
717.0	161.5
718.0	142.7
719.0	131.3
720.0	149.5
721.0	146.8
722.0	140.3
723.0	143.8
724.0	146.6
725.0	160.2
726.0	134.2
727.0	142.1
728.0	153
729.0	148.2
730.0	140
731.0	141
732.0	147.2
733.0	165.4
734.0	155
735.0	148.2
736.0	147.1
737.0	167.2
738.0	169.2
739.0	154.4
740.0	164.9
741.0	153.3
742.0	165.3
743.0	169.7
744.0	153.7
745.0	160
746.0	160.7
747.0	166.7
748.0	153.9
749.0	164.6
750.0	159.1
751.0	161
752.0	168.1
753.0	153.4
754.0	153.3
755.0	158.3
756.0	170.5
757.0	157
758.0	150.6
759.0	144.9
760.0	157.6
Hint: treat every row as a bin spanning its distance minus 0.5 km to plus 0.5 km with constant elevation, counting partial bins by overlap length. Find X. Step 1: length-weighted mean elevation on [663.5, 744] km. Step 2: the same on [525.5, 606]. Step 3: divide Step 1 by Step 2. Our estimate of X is 0.83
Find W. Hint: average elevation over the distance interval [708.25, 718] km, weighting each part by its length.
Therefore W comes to 146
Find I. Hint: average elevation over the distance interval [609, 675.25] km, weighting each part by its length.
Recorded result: 185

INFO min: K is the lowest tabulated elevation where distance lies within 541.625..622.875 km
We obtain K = 160.8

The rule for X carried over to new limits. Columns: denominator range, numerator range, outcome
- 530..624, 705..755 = 0.79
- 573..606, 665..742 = 0.83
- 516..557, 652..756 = 0.82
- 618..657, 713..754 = 0.82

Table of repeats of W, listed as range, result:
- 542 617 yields 191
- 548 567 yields 185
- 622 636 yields 192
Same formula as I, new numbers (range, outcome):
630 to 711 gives 165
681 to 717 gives 153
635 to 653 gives 181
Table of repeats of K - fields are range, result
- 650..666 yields 150.8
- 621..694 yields 144.3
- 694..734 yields 131.3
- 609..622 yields 188.3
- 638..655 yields 157.8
